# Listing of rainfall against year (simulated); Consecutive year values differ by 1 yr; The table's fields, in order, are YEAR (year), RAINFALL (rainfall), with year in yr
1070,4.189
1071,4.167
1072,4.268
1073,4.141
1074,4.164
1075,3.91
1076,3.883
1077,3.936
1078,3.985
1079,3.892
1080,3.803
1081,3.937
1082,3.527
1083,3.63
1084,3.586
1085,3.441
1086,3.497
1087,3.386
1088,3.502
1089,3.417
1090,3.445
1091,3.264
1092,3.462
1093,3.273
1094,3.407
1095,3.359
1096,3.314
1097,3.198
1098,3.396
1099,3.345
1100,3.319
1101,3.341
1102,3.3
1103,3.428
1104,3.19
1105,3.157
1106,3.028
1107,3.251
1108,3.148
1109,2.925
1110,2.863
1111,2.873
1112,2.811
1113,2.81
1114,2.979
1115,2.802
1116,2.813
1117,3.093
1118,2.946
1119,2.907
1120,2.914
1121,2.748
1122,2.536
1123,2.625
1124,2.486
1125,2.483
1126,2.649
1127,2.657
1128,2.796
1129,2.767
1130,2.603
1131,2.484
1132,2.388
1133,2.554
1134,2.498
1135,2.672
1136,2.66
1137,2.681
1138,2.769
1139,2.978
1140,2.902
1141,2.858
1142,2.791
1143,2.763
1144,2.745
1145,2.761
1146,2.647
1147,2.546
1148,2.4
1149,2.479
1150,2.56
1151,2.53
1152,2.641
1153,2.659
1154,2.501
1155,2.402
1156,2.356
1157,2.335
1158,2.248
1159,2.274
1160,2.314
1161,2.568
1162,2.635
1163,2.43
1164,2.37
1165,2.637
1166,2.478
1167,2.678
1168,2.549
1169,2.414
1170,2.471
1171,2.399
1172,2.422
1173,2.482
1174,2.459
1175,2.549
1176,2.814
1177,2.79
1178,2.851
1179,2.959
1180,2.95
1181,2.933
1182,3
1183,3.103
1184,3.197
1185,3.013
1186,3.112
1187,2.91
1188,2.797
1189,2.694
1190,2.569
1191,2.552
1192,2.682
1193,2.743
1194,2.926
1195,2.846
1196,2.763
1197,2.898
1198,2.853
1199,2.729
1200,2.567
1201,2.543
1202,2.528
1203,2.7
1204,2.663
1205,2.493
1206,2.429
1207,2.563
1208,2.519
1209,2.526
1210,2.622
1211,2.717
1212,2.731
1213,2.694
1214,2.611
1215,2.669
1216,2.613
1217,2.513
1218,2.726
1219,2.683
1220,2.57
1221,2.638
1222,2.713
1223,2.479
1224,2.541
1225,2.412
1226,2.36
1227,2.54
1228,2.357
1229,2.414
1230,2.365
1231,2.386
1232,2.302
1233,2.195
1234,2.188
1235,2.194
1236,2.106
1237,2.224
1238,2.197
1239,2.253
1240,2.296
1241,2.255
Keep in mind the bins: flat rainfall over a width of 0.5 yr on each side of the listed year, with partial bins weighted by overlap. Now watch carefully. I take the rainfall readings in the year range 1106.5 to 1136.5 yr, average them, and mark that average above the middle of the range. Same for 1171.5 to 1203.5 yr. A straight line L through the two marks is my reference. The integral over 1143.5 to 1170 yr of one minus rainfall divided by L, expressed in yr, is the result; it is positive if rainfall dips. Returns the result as 2.53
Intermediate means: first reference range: 2.76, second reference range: 2.78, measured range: 2.51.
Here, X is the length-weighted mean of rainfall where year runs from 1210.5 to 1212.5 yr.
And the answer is 2.72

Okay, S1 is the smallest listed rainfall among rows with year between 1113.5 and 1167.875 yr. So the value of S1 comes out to 2.248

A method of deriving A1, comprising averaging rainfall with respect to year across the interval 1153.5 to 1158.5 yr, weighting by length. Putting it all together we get 2.37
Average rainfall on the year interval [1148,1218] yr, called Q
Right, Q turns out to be 2.64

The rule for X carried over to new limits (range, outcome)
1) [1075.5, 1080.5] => 3.9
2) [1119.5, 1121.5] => 2.83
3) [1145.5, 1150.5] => 2.53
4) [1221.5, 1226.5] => 2.5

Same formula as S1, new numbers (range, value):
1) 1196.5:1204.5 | 2.528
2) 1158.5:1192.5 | 2.274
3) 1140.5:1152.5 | 2.4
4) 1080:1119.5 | 2.802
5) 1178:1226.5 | 2.36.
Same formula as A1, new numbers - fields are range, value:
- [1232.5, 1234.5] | 2.19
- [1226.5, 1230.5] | 2.42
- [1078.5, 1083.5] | 3.76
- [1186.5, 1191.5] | 2.7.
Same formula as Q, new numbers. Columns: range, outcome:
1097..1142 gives 2.88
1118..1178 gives 2.59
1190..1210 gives 2.66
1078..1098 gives 3.5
